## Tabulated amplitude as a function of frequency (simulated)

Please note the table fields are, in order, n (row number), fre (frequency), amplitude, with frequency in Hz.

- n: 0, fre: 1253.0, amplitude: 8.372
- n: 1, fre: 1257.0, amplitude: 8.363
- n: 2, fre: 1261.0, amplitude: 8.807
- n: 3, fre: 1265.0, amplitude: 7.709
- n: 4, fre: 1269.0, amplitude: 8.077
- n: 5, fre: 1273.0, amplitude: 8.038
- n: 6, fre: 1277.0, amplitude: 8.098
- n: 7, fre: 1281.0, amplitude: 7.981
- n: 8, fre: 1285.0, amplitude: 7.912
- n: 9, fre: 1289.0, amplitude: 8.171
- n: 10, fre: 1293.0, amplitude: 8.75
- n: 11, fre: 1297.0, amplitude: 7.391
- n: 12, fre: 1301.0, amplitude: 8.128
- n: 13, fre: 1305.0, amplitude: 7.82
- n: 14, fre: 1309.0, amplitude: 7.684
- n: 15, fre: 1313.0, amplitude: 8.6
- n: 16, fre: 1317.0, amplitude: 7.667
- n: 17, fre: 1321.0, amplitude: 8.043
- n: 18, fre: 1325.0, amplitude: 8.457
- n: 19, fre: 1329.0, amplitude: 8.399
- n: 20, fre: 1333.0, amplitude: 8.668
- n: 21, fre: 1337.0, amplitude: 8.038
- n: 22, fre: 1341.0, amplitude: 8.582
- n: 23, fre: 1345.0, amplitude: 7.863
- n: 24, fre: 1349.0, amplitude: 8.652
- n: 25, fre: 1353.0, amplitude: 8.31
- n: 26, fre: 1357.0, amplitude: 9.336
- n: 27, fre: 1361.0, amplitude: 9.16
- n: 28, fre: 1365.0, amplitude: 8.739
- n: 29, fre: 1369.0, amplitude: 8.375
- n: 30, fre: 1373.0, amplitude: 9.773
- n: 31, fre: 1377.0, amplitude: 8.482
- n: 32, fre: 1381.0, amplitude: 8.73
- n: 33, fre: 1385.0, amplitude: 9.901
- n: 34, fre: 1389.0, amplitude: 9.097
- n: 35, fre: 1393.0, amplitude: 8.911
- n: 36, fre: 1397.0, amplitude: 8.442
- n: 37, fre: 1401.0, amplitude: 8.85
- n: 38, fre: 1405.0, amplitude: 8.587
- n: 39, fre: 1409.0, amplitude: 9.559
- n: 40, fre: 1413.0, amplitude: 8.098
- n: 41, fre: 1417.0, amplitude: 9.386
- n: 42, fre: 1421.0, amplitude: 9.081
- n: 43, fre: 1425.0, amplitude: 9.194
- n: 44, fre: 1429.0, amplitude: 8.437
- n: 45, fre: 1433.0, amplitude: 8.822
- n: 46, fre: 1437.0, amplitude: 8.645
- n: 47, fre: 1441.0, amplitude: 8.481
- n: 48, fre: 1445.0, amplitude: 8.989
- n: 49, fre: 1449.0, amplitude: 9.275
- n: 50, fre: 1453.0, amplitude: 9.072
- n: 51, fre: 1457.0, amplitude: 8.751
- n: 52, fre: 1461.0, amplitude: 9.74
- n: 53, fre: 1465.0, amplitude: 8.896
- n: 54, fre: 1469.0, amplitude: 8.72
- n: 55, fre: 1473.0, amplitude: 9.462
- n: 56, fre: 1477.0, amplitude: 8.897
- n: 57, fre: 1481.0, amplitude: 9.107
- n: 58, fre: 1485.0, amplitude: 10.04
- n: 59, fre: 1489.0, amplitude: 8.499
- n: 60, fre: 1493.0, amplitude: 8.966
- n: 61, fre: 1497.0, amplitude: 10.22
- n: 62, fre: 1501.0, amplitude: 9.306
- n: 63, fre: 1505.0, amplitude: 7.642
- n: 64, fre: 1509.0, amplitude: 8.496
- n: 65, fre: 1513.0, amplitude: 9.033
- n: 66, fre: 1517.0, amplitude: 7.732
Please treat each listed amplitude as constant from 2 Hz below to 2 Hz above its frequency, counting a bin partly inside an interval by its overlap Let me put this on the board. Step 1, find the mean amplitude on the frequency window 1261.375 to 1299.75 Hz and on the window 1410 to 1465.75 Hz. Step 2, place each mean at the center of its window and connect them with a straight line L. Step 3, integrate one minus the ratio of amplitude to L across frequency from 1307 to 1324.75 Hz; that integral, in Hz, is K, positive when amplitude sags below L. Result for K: 0.4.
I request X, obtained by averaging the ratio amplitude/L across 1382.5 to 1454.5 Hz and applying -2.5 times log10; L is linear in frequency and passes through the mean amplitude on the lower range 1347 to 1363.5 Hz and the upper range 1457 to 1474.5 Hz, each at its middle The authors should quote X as 0.01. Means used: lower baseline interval 8.86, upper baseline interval 9.15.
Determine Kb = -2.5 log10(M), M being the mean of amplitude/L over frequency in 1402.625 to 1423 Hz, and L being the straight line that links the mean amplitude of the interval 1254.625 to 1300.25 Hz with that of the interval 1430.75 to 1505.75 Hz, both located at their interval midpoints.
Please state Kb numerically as -0.02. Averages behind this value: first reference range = 8.12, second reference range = 9.05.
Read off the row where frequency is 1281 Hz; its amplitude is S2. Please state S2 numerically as 7.981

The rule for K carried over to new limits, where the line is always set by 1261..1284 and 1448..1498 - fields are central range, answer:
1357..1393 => -1.73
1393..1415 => 0.16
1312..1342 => 0.25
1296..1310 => 0.74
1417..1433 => -0.08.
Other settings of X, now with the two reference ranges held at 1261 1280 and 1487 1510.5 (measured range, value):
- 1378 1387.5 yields -0.09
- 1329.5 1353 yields -0.01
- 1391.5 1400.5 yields -0.02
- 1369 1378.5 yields -0.07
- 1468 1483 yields -0.03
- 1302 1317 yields 0.03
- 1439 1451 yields -0.03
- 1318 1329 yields 0.00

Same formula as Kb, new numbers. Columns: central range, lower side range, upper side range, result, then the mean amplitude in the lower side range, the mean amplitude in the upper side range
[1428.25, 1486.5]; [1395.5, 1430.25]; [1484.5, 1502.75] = 0.01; 8.86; 9.36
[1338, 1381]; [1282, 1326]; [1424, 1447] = -0.05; 8.05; 8.74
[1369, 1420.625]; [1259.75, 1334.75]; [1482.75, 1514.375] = -0.05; 8.12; 9.03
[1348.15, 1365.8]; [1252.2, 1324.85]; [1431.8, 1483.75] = -0.05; 8.09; 9.01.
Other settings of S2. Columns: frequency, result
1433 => 8.822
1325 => 8.457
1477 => 8.897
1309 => 7.684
